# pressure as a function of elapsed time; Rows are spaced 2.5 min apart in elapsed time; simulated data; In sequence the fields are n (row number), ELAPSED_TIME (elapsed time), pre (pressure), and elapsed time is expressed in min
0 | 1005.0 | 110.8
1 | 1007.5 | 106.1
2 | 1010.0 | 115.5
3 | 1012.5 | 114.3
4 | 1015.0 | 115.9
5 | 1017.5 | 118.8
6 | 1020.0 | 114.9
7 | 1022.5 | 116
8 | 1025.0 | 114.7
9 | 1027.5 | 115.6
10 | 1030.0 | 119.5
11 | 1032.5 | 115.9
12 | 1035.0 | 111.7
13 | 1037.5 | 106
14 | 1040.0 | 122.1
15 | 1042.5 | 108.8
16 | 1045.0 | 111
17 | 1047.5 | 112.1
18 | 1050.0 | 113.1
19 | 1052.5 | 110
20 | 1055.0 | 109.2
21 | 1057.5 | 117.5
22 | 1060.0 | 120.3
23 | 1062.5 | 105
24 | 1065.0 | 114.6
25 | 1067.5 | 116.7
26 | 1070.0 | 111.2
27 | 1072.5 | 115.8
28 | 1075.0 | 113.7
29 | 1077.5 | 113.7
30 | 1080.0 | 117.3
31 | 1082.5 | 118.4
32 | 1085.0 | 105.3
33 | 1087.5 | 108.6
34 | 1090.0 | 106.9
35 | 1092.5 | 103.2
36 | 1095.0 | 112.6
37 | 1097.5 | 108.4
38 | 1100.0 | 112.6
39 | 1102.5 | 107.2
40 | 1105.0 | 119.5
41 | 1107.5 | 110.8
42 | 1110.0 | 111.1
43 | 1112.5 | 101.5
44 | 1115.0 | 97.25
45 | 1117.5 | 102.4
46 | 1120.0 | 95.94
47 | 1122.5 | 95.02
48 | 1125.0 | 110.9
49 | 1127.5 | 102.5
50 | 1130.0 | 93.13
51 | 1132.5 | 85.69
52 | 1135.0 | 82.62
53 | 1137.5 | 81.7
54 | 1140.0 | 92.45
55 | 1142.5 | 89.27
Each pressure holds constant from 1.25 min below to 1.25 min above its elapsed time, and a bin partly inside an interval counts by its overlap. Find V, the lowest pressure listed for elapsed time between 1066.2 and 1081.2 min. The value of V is 111.2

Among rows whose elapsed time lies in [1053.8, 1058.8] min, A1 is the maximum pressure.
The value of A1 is 117.5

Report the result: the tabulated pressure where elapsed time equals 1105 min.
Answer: 119.5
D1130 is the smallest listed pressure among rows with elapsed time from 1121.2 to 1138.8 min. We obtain 81.7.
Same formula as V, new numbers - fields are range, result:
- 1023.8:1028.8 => 114.7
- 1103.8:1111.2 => 110.8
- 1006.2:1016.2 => 106.1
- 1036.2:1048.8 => 106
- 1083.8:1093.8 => 103.2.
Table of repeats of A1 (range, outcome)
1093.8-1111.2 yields 119.5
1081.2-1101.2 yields 118.4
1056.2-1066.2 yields 120.3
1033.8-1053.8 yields 122.1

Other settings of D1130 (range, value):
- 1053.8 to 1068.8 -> 105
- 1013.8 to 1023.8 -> 114.9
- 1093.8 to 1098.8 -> 108.4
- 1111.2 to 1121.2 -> 95.94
